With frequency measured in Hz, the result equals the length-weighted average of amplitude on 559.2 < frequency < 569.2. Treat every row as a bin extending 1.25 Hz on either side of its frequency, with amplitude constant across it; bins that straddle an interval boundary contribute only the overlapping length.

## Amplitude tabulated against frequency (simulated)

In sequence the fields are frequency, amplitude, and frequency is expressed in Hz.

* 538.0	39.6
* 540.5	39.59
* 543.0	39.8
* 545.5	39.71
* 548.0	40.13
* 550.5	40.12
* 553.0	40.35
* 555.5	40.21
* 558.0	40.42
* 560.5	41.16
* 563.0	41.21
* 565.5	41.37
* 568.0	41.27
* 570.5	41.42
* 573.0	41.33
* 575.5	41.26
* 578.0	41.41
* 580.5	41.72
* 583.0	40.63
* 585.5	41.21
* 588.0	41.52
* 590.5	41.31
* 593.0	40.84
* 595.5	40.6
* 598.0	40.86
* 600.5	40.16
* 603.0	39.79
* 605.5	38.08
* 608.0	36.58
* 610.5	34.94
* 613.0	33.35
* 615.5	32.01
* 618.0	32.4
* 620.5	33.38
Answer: 41.2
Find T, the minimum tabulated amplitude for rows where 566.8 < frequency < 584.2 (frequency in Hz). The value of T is 40.63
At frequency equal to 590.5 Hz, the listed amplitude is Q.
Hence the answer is 41.31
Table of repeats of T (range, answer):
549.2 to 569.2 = 40.12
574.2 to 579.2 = 41.26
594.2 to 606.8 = 38.08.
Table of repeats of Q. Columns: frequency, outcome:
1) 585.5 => 41.21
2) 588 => 41.52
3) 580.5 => 41.72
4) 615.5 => 32.01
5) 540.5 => 39.59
